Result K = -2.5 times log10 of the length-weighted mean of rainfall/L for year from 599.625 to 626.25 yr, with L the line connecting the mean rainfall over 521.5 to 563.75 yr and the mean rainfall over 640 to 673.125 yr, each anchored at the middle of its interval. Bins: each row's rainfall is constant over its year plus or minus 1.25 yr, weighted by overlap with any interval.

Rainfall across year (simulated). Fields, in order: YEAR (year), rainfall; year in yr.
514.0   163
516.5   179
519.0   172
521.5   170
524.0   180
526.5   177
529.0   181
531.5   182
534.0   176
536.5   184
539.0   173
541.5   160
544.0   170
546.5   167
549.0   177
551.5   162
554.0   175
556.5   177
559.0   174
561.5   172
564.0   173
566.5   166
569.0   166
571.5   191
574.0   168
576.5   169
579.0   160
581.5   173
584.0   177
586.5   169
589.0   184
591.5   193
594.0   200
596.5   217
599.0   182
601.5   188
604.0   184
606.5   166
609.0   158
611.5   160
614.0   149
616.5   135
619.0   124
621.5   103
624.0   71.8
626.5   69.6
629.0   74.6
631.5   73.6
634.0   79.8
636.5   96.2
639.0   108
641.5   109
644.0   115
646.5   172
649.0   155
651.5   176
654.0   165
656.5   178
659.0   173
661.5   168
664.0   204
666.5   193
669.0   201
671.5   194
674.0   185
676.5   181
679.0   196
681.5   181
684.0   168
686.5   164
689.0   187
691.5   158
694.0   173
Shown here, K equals 0.20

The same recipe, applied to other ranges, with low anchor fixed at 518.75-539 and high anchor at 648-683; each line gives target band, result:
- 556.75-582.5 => 0.048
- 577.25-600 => -0.023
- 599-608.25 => 0.010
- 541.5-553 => 0.064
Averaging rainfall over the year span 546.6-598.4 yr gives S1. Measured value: 177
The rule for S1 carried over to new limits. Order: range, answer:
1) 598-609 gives 177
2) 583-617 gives 177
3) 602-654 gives 126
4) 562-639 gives 150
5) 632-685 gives 161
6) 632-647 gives 108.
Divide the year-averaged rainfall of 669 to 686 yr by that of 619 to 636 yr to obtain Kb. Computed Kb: 2.2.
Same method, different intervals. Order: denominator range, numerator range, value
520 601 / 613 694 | 0.84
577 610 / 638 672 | 0.91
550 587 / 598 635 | 0.75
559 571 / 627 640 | 0.50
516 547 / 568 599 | 1.03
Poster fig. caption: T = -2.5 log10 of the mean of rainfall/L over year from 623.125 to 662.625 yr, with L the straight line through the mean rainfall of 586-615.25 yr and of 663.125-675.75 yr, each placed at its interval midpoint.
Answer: 0.46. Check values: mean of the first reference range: 179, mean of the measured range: 124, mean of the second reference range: 195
